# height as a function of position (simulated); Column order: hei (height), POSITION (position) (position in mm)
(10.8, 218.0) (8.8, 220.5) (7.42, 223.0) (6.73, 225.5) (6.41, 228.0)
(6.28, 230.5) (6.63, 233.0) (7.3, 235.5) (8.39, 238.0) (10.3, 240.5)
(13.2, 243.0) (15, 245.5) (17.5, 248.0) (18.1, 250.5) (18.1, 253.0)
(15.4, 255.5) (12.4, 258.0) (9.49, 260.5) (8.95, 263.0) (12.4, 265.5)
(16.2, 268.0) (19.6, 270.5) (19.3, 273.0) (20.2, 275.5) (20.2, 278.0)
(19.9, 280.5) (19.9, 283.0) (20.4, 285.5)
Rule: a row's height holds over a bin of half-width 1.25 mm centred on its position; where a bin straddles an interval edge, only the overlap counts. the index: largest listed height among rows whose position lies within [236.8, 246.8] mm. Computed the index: 15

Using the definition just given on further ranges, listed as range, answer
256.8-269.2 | 16.2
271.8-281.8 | 20.2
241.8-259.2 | 18.1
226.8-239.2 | 8.39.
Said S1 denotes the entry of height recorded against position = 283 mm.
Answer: 19.9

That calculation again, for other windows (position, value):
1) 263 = 8.95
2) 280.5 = 19.9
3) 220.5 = 8.8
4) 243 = 13.2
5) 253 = 18.1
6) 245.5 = 15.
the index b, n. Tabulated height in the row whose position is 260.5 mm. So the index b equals 9.49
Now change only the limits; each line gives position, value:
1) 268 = 16.2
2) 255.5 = 15.4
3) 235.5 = 7.3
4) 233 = 6.63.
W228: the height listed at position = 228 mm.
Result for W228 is 6.41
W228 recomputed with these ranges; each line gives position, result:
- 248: 17.5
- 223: 7.42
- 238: 8.39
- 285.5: 20.4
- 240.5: 10.3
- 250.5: 18.1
